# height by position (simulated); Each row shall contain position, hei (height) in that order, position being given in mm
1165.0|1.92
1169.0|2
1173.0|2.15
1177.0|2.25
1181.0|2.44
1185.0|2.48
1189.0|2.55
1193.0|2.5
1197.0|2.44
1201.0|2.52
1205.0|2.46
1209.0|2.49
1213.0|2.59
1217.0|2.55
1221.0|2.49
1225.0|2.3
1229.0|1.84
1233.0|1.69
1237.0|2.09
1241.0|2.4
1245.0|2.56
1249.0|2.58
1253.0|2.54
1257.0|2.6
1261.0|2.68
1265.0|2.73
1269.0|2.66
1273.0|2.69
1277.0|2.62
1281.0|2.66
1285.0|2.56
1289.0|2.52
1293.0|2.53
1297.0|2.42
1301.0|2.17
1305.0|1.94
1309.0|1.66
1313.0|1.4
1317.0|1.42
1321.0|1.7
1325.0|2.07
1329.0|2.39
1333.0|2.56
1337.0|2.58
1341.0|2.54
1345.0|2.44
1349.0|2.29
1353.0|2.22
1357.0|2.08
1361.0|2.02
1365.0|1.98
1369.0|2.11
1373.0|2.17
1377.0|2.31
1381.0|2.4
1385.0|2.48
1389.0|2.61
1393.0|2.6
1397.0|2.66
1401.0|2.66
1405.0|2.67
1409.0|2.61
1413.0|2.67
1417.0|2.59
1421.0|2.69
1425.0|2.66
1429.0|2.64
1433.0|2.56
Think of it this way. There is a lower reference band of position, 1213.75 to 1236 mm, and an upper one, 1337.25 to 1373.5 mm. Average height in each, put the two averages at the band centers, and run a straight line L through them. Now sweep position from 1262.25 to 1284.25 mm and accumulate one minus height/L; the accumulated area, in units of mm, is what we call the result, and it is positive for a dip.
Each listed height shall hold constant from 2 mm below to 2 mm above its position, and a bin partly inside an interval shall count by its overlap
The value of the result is -4.6 mm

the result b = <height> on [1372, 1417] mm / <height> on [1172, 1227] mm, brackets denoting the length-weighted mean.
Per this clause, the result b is 1.0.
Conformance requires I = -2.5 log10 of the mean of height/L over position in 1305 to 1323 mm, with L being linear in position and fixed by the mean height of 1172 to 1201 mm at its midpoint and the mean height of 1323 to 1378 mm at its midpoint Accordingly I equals 0.40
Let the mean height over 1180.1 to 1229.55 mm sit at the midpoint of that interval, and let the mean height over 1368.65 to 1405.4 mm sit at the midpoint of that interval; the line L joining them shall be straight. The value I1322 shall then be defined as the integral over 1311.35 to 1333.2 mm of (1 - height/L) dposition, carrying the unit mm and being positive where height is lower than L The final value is 5.2 mm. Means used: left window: 2.45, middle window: 1.88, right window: 2.47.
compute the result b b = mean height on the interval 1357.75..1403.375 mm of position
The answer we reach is 2.36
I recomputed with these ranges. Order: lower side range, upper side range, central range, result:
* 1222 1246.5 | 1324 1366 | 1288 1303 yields -0.08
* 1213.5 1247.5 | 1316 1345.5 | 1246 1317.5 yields -0.06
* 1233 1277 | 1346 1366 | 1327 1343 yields -0.14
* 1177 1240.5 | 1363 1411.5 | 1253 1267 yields -0.12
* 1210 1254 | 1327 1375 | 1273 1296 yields -0.12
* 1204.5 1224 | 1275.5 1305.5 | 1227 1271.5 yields 0.04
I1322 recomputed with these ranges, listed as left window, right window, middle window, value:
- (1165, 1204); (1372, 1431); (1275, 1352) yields 7.6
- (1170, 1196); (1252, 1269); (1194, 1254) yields 3.6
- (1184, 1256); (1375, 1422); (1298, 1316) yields 4.9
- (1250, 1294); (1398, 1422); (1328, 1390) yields 7.5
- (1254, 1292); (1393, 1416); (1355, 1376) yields 4.4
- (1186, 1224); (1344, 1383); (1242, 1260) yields -1.1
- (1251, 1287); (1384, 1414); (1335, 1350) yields 0.9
